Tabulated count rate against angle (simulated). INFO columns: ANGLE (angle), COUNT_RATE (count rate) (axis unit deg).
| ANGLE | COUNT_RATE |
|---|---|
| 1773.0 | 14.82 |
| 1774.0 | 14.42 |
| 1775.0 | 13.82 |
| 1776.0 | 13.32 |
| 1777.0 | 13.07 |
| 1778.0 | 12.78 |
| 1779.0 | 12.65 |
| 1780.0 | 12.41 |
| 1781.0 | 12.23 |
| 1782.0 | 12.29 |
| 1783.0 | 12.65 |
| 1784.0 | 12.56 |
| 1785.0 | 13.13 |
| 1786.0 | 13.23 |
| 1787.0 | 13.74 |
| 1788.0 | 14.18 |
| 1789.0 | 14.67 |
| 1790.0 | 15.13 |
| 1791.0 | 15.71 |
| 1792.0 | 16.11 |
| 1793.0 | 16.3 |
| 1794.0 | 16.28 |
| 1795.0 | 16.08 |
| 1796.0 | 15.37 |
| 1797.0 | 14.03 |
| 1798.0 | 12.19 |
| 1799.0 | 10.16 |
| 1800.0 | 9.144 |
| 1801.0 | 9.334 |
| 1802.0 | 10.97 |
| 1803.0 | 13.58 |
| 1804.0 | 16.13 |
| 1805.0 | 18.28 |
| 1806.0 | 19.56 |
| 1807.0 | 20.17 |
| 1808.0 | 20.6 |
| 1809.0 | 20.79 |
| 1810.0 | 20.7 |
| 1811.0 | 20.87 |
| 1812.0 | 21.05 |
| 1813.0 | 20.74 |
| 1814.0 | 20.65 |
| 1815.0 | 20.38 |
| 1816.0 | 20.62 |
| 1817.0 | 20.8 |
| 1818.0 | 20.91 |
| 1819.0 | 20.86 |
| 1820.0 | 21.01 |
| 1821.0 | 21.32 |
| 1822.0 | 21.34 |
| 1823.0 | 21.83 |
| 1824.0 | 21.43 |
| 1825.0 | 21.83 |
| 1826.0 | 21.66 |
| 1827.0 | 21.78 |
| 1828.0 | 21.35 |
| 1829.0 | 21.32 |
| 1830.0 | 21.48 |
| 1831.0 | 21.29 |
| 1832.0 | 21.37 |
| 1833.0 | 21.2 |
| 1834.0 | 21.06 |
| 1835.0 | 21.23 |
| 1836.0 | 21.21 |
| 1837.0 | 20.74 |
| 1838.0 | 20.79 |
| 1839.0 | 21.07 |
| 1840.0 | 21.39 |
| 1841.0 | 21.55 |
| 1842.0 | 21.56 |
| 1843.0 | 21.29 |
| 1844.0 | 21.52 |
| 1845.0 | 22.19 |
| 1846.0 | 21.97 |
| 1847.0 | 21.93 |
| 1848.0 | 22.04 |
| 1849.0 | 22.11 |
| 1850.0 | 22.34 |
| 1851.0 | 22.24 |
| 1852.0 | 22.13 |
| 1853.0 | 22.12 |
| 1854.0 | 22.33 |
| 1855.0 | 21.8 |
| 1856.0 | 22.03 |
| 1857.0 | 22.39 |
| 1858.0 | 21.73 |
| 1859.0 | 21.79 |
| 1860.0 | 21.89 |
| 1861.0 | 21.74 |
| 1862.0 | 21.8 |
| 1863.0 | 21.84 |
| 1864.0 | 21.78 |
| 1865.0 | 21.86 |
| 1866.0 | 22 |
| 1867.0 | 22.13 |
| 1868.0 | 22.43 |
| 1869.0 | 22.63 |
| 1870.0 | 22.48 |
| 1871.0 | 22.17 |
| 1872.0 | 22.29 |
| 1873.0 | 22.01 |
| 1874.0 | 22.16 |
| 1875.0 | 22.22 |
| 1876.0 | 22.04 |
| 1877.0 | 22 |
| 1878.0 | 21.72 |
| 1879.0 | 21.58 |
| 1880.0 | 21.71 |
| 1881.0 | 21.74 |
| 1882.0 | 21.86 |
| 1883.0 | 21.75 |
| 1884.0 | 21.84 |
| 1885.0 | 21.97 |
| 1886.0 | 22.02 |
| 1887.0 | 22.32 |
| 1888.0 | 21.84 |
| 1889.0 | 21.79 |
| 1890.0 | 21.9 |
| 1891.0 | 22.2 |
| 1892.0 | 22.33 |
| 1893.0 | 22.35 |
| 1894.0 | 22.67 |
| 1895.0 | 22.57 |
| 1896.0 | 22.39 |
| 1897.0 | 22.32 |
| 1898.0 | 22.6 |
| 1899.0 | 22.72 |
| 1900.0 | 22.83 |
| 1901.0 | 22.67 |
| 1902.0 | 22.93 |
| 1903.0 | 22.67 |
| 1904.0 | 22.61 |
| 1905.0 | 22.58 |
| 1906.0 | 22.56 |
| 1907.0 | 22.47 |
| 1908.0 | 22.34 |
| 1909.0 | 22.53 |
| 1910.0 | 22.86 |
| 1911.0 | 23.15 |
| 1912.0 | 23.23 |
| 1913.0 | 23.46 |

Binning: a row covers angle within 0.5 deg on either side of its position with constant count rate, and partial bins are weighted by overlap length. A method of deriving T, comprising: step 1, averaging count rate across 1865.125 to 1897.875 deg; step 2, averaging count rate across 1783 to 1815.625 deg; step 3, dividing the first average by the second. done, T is 1.39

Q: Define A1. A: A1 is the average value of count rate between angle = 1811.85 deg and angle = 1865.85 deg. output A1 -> 21.5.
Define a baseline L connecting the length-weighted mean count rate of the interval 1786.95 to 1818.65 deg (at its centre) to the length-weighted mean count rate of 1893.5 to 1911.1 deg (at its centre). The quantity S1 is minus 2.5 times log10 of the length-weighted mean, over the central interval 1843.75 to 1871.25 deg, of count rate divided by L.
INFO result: -0.107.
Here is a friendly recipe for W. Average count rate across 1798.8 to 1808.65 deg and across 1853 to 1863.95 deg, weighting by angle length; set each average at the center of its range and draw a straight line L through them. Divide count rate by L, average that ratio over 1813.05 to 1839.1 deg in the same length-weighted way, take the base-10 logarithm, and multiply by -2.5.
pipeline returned -0.19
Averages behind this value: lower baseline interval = 15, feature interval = 21.2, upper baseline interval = 21.9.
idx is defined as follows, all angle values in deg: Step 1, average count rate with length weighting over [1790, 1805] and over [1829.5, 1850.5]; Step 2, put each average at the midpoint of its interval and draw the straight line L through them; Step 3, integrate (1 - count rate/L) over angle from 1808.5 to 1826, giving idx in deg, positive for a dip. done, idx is -3.7 deg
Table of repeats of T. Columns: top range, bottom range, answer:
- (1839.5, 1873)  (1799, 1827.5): 1.15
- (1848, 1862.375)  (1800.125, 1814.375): 1.23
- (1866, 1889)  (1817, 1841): 1.04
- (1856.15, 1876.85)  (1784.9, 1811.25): 1.43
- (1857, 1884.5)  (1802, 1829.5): 1.08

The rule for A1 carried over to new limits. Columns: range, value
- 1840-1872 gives 22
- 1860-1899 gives 22.1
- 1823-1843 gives 21.3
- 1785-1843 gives 18.6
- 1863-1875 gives 22.2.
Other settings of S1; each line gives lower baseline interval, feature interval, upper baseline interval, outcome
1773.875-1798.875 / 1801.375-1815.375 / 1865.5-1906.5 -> -0.191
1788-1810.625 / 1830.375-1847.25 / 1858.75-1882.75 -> -0.122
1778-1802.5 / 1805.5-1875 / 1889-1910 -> -0.230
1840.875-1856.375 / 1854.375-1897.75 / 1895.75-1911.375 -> 0.012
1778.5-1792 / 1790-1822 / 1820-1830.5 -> 0.018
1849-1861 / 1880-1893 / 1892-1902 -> 0.023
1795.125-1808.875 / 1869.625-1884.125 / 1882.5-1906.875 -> -0.055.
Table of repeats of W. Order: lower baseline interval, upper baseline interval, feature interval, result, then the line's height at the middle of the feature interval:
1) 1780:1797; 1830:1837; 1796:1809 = 0.12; 16.4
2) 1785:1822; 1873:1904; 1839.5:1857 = -0.11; 19.7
